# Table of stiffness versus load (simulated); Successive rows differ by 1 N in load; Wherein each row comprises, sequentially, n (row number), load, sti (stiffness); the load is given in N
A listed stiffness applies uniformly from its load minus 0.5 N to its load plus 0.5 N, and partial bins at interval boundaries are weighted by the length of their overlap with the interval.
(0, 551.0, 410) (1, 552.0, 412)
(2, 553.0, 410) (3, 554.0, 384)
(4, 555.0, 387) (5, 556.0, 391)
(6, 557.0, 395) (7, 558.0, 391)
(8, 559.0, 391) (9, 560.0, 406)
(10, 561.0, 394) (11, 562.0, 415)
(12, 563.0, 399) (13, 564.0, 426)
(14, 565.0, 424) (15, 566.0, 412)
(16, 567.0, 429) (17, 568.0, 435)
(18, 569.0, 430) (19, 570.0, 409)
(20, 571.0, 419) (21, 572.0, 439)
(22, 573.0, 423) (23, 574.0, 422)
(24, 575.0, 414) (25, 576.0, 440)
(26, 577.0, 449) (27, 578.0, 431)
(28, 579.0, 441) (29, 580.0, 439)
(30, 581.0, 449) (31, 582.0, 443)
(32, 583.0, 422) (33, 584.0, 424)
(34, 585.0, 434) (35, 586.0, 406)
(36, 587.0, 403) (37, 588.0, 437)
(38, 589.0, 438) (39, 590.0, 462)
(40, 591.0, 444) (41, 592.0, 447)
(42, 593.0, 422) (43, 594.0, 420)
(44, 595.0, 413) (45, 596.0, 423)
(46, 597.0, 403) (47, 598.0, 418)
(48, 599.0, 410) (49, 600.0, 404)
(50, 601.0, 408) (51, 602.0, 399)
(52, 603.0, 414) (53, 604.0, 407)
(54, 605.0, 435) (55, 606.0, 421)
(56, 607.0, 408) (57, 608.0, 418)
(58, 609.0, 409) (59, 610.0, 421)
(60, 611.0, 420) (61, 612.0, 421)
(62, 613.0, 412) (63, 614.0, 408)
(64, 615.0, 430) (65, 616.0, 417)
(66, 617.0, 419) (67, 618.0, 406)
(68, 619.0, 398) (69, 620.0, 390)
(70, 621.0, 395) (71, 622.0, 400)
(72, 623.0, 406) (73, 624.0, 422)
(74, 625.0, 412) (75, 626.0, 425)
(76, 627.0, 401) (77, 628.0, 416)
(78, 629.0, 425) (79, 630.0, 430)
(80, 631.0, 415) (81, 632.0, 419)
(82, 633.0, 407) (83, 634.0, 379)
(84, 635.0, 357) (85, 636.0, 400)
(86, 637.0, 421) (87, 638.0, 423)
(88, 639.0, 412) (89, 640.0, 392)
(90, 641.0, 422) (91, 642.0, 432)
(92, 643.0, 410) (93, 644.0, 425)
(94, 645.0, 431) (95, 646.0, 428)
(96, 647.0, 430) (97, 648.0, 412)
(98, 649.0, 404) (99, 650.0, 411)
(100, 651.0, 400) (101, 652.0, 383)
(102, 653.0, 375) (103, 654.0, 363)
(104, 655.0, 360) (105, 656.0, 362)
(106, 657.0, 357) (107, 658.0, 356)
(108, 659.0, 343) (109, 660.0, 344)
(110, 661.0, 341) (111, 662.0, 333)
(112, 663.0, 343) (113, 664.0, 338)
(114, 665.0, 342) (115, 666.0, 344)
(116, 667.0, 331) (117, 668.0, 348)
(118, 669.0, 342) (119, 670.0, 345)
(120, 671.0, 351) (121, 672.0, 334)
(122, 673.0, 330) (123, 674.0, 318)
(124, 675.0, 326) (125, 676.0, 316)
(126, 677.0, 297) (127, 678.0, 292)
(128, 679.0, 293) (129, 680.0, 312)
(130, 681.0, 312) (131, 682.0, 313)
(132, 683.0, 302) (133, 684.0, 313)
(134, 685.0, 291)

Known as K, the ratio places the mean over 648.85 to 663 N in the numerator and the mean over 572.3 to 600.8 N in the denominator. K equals 0.9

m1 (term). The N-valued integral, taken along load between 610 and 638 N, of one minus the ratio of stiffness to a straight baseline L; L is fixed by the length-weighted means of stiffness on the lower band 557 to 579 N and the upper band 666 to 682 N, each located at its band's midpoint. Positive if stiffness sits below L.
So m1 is -3.1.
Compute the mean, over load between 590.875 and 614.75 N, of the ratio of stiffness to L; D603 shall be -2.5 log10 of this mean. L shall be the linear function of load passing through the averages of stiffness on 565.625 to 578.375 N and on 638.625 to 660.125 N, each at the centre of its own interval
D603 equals -0.01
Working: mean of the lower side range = 427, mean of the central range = 417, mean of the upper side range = 394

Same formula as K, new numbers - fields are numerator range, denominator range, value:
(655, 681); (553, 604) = 0.80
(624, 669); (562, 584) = 0.91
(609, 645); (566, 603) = 0.97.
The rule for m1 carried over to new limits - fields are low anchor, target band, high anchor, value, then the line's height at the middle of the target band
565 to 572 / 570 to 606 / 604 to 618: -0.4 N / 421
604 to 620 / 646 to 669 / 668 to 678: -1.0 N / 350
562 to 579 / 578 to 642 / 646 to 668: -3.0 N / 398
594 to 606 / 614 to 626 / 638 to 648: 0.2 N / 416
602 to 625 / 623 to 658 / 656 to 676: -2.7 N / 375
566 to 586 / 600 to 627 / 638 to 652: 0.6 N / 422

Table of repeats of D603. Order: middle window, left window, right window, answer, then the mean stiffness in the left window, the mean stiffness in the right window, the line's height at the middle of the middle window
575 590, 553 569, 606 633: -0.06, 406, 413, 409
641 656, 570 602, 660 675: -0.13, 427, 338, 359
